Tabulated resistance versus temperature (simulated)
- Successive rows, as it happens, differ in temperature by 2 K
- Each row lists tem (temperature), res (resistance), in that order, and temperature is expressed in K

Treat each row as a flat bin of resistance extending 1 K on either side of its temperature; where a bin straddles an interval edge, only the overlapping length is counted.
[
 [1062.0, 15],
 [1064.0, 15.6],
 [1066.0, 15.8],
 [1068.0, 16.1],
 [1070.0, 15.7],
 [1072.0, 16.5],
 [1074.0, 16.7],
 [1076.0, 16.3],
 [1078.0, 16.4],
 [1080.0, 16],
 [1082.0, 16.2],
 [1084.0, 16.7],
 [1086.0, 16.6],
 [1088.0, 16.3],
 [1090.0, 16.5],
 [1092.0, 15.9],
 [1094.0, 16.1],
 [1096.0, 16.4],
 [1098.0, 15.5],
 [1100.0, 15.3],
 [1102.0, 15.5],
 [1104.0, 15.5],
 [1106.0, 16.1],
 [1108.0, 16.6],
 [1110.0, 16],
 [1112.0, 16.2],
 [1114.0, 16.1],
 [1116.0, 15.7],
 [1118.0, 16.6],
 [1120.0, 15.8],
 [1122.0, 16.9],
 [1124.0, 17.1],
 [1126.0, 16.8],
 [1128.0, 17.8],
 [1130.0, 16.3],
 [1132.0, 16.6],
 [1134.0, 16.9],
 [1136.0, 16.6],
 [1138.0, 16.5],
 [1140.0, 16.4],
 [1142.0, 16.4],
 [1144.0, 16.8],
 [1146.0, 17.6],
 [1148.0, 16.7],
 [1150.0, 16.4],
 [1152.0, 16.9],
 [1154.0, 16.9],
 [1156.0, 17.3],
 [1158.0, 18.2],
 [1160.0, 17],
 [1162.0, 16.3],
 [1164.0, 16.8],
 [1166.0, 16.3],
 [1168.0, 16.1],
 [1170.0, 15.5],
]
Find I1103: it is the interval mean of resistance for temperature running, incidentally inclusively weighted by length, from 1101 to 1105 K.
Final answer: 15.5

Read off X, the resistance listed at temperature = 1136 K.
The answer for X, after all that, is 16.6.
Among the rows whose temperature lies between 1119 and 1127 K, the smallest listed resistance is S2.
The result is 15.8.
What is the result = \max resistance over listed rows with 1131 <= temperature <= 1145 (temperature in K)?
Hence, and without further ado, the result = 16.9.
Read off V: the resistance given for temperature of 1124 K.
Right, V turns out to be 17.1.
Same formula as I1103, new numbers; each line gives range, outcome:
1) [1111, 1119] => 16.1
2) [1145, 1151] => 16.9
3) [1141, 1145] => 16.6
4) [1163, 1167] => 16.6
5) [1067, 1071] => 15.9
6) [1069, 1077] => 16.3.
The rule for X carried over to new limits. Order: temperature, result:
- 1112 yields 16.2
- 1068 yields 16.1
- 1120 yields 15.8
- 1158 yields 18.2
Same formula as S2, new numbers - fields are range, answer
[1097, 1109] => 15.3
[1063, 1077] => 15.6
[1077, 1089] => 16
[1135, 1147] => 16.4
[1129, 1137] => 16.3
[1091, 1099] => 15.5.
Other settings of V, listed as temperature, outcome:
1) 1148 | 16.7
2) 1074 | 16.7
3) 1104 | 15.5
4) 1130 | 16.3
